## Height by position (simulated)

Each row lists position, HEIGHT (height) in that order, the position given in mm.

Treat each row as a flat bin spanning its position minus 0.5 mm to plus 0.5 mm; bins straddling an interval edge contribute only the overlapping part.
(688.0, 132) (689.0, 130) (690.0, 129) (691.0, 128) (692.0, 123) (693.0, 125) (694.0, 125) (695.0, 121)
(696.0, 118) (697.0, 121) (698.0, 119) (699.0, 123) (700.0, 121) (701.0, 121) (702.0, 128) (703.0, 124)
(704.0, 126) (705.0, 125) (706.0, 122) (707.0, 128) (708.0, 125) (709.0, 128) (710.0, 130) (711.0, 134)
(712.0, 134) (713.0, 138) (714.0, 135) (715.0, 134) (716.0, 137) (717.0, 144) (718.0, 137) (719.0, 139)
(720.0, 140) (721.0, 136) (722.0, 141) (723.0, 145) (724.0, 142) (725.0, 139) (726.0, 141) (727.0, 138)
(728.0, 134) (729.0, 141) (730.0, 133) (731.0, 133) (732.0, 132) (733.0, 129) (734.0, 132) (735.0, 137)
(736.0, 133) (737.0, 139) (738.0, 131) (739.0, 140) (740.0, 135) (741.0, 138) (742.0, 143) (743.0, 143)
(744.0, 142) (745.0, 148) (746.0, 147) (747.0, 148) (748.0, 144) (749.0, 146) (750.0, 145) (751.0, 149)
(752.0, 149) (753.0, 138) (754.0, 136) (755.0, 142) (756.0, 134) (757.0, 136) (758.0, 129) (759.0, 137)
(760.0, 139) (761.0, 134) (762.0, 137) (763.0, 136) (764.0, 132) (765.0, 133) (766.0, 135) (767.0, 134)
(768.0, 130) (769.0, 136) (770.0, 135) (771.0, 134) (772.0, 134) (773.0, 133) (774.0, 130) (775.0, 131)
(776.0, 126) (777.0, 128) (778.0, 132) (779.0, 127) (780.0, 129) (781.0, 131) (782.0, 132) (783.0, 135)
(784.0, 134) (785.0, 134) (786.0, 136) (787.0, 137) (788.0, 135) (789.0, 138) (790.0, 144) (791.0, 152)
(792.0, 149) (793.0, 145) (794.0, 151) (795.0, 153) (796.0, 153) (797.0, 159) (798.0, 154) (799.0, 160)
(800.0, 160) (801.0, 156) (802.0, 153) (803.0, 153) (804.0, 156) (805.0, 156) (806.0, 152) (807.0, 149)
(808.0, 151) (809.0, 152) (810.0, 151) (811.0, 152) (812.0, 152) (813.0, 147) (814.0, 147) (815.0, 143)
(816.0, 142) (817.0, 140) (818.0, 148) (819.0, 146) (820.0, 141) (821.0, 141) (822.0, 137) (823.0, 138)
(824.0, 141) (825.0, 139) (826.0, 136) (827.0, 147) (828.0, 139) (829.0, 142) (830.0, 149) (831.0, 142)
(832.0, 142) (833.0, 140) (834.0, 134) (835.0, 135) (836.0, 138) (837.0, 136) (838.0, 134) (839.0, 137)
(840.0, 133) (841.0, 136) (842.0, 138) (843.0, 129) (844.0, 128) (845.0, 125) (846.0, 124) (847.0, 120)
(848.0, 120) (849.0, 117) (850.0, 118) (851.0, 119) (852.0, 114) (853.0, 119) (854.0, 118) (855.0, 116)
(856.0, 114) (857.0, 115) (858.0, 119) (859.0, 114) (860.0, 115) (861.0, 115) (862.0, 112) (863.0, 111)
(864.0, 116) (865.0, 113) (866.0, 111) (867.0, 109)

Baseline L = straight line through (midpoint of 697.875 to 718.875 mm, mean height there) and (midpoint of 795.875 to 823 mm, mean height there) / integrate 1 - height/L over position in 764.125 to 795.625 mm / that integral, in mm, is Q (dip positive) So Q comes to 1.7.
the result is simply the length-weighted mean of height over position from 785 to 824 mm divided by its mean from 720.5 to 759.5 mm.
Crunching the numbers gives 1.06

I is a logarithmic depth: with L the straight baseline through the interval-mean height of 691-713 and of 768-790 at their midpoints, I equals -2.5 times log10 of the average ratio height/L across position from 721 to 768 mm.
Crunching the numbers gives -0.07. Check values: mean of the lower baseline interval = 125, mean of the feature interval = 138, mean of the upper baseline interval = 133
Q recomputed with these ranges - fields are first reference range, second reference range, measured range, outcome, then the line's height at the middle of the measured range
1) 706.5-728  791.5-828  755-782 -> 1.9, 143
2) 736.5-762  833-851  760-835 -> -3.9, 135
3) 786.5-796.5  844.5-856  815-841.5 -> -2.2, 129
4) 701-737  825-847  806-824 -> -1.3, 136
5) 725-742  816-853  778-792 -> -0.1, 135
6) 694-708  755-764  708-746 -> -2.5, 129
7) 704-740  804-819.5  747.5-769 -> 0.4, 141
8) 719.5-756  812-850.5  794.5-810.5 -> -1.9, 138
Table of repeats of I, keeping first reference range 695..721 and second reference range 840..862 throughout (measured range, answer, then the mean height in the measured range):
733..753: -0.11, 141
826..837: -0.15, 140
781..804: -0.18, 146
